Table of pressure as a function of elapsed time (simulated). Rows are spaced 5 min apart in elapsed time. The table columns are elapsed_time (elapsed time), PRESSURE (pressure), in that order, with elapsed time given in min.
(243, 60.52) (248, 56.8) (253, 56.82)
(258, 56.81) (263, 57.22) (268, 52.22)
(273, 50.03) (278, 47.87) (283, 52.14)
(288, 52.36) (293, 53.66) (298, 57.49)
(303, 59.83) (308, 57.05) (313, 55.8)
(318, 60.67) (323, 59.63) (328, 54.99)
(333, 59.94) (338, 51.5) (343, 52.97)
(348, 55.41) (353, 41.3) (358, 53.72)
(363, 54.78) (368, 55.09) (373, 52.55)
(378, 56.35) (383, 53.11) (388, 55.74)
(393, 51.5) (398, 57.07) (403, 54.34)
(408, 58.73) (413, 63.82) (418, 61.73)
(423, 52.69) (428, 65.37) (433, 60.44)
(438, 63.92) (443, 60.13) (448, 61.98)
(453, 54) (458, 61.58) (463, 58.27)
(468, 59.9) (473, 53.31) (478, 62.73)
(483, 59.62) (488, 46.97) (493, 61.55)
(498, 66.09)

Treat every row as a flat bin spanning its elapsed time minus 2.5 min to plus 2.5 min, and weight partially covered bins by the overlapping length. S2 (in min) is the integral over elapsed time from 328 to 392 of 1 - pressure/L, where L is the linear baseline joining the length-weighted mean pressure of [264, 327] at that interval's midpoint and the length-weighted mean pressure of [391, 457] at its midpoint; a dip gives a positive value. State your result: 3.9 min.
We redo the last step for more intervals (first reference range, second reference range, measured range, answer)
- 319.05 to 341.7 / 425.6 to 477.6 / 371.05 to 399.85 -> 1.9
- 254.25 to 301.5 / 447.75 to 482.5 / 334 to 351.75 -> 0.7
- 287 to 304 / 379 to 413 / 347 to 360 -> 1.5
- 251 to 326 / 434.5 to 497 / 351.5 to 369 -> 1.6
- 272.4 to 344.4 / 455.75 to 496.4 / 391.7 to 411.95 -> 0.2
